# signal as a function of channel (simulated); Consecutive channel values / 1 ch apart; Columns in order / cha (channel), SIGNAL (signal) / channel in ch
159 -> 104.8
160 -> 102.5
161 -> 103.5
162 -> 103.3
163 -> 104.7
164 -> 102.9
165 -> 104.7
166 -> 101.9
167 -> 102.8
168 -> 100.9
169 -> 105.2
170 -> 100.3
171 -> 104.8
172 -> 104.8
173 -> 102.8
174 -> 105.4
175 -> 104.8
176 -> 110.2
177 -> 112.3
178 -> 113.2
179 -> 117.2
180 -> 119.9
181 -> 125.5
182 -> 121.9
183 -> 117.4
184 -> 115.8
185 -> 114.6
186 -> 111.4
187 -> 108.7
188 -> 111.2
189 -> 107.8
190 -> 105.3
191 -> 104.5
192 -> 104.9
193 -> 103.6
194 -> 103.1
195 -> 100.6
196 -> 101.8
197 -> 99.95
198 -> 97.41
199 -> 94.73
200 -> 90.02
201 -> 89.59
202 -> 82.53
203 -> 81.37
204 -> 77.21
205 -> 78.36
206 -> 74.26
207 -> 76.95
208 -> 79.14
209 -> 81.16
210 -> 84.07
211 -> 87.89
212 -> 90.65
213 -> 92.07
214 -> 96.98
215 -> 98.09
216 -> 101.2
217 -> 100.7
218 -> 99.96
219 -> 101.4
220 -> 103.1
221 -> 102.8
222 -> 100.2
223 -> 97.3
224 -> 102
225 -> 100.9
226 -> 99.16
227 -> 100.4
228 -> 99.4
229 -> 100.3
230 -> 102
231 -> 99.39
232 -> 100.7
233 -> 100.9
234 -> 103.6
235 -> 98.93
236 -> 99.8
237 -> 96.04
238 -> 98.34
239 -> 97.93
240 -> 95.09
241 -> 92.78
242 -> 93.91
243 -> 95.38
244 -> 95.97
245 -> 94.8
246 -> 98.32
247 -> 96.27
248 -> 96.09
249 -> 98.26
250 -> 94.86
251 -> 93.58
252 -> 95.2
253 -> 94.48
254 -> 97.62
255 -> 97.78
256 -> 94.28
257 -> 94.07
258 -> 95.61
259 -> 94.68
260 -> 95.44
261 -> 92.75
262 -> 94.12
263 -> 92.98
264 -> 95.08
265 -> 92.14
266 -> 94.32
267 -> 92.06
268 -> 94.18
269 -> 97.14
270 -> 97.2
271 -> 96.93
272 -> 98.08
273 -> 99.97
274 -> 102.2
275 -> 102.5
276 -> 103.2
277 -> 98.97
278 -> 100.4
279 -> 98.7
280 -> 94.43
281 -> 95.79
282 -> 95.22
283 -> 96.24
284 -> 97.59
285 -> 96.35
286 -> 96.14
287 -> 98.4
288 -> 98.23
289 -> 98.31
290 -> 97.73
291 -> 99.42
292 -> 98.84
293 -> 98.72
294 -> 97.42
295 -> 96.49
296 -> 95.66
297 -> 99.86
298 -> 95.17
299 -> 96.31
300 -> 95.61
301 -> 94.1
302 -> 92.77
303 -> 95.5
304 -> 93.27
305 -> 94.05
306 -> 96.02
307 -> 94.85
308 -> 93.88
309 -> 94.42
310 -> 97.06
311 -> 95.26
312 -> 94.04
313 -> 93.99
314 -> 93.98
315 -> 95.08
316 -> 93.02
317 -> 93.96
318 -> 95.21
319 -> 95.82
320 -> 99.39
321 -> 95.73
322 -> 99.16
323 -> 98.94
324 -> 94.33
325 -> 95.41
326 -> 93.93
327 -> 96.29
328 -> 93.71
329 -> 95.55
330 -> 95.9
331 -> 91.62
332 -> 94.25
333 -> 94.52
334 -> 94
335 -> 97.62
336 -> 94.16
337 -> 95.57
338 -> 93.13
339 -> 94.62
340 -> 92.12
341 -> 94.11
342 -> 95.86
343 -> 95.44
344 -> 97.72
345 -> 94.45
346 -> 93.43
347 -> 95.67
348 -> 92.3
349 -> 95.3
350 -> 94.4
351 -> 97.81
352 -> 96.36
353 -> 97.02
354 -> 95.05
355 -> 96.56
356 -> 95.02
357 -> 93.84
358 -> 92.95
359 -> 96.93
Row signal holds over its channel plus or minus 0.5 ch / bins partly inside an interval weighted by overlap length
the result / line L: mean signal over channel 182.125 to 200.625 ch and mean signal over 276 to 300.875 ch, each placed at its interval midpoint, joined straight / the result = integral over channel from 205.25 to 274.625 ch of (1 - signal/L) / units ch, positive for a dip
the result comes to 3.8 ch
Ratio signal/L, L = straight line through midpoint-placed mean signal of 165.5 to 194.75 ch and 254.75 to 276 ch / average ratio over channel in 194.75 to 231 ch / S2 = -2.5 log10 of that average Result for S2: 0.11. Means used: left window 109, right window 96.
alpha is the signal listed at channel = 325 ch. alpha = 95.41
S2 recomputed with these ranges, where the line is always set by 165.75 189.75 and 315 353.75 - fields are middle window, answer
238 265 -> 0.09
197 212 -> 0.26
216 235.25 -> 0.05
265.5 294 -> 0.03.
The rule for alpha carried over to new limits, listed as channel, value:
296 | 95.66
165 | 104.7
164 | 102.9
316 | 93.02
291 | 99.42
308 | 93.88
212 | 90.65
